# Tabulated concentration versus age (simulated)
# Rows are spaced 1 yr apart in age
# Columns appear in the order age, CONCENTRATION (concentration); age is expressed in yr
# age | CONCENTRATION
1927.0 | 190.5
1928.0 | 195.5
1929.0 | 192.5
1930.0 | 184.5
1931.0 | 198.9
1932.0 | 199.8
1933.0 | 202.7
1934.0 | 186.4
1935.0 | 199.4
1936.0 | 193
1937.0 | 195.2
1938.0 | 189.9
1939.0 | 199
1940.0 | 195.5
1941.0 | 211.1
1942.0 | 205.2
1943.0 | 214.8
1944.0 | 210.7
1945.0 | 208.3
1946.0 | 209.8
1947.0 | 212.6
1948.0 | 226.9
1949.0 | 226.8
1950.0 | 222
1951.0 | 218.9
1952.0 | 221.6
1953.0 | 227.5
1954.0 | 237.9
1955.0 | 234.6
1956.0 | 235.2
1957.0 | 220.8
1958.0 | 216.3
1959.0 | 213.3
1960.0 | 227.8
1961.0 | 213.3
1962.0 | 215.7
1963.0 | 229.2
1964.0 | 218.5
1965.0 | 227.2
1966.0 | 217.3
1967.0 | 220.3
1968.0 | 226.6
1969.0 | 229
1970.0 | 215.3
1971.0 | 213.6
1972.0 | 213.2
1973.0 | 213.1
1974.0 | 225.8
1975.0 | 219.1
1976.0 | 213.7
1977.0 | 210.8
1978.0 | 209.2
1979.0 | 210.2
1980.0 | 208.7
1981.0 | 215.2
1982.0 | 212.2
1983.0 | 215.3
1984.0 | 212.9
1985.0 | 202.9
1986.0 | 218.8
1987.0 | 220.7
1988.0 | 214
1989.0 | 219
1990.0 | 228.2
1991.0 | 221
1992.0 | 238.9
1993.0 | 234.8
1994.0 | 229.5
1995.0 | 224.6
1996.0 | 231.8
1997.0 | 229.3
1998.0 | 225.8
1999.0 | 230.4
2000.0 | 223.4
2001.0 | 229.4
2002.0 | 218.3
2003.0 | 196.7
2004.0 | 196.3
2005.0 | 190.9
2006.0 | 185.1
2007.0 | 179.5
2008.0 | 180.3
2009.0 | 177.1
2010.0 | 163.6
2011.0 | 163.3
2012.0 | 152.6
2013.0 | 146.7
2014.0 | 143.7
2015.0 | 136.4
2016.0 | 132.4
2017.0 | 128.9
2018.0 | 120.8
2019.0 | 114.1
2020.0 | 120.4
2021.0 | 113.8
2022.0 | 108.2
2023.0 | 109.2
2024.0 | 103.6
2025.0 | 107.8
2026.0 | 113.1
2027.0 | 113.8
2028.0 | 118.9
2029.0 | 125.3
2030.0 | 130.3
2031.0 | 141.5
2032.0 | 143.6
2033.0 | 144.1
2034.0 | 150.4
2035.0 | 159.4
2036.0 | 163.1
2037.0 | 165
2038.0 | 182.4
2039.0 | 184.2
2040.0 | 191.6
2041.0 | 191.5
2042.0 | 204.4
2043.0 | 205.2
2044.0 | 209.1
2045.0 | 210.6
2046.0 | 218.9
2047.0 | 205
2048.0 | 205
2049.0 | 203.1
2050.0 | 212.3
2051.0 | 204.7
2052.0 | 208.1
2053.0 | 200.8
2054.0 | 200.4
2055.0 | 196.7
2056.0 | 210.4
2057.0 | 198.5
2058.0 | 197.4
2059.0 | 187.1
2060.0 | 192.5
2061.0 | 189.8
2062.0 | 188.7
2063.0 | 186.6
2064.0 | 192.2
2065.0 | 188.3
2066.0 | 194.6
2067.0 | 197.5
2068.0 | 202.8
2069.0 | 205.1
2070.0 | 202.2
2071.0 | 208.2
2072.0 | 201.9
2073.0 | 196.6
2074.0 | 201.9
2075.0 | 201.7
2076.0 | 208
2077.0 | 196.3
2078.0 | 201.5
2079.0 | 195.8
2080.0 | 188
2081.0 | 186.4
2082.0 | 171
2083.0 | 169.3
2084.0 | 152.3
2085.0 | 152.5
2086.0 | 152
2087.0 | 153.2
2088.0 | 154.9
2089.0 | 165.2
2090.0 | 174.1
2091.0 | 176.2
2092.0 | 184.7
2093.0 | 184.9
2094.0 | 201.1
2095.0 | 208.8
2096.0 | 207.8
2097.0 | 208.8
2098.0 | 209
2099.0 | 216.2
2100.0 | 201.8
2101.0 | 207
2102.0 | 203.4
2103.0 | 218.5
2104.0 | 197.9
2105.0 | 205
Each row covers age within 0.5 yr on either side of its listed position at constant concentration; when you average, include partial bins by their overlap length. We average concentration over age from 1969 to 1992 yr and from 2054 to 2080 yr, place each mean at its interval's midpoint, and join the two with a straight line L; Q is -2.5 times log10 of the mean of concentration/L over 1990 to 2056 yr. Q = 0.17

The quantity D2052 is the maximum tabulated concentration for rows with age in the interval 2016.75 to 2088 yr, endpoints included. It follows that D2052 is 218.9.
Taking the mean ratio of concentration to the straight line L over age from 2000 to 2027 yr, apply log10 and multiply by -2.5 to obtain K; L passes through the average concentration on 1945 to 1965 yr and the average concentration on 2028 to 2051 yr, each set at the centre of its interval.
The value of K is 0.26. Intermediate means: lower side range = 222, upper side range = 179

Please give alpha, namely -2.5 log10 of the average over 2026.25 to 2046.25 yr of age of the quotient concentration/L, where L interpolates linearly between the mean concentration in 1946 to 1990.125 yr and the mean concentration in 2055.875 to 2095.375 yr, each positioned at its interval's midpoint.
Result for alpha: 0.19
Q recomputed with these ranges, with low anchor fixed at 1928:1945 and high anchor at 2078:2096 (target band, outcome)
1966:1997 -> -0.14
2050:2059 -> -0.12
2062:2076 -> -0.11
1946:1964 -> -0.14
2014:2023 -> 0.46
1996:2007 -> -0.12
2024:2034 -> 0.41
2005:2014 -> 0.12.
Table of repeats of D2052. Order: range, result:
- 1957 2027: 238.9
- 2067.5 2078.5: 208.2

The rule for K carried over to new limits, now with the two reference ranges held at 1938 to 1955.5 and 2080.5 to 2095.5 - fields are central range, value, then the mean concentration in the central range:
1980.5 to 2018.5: 0.02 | 197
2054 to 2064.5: -0.08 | 194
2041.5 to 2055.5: -0.12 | 206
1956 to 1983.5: -0.05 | 218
